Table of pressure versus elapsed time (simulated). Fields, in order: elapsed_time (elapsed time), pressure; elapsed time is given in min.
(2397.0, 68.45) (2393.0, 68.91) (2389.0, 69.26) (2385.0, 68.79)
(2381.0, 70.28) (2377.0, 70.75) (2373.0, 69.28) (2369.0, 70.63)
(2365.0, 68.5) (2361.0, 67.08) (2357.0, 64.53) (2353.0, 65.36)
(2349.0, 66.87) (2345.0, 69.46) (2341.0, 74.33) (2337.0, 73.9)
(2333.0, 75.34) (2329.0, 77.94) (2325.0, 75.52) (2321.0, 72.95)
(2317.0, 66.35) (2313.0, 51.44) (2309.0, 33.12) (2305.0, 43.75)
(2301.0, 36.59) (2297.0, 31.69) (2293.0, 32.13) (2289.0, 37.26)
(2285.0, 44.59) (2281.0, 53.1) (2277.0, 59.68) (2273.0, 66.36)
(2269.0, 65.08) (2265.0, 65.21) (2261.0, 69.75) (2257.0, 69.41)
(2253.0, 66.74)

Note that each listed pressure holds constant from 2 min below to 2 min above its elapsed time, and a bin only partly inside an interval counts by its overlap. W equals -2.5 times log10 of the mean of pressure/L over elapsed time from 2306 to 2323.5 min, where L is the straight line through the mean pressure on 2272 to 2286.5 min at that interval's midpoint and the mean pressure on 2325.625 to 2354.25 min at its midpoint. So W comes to 0.176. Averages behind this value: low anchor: 55.6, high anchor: 72.2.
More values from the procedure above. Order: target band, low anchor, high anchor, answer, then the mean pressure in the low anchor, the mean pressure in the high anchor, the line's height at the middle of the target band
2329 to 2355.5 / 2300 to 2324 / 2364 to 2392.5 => -0.187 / 52.3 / 69.6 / 60.2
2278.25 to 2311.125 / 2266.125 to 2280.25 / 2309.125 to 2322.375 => 0.469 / 62.9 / 58.8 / 60.8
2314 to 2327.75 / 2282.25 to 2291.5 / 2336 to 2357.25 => -0.224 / 41.4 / 69.2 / 57.2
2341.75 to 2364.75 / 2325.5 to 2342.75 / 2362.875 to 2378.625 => 0.081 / 75.4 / 69.7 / 72.4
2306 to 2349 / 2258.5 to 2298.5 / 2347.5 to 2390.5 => -0.085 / 53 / 68.3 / 61.3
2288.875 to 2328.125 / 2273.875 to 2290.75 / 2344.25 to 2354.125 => 0.163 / 50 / 67.1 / 56.7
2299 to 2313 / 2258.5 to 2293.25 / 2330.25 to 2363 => 0.483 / 56.1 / 69.8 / 62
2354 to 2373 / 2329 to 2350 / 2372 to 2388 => 0.051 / 72.8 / 69.8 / 71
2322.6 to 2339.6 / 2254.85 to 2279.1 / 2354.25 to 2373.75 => -0.128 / 65.9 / 67.8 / 67.2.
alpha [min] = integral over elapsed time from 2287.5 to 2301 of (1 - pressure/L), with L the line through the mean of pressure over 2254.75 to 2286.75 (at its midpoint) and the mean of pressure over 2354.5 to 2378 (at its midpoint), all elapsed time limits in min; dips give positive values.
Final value 6.3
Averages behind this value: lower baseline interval 61.8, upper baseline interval 68.3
